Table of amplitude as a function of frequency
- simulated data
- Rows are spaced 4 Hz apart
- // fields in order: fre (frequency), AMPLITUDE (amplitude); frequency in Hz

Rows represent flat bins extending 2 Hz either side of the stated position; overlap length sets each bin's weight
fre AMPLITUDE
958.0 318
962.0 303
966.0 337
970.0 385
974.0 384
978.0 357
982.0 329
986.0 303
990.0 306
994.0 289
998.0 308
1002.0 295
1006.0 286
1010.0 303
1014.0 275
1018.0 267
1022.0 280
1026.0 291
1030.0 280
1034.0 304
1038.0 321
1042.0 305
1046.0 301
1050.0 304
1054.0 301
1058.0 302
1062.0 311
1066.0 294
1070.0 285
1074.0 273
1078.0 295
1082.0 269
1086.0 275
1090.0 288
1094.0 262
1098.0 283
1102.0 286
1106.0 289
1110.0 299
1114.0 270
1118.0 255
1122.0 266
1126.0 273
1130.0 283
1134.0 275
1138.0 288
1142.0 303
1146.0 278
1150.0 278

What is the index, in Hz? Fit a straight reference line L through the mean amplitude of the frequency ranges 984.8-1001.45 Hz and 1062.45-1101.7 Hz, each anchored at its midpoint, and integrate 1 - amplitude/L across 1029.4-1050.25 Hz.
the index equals -0.93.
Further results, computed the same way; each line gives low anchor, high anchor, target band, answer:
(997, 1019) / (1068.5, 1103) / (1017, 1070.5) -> -2.3 Hz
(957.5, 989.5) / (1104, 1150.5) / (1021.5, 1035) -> 1.2 Hz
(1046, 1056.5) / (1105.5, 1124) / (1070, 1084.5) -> 0.6 Hz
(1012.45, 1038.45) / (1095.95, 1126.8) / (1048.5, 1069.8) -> -1.3 Hz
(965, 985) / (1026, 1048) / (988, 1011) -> 2.5 Hz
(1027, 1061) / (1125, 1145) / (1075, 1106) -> 1.4 Hz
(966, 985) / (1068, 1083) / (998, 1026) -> 3.7 Hz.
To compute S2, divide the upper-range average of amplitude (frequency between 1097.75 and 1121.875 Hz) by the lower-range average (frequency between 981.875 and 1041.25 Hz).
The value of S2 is 0.95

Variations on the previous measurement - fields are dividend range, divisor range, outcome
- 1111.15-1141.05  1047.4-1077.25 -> 0.93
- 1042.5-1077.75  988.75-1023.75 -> 1.02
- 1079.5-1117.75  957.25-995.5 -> 0.84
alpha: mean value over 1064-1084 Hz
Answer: 283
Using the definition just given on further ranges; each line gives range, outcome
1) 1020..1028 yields 286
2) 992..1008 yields 294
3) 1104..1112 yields 294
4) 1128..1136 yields 279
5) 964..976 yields 369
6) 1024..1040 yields 299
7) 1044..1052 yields 302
